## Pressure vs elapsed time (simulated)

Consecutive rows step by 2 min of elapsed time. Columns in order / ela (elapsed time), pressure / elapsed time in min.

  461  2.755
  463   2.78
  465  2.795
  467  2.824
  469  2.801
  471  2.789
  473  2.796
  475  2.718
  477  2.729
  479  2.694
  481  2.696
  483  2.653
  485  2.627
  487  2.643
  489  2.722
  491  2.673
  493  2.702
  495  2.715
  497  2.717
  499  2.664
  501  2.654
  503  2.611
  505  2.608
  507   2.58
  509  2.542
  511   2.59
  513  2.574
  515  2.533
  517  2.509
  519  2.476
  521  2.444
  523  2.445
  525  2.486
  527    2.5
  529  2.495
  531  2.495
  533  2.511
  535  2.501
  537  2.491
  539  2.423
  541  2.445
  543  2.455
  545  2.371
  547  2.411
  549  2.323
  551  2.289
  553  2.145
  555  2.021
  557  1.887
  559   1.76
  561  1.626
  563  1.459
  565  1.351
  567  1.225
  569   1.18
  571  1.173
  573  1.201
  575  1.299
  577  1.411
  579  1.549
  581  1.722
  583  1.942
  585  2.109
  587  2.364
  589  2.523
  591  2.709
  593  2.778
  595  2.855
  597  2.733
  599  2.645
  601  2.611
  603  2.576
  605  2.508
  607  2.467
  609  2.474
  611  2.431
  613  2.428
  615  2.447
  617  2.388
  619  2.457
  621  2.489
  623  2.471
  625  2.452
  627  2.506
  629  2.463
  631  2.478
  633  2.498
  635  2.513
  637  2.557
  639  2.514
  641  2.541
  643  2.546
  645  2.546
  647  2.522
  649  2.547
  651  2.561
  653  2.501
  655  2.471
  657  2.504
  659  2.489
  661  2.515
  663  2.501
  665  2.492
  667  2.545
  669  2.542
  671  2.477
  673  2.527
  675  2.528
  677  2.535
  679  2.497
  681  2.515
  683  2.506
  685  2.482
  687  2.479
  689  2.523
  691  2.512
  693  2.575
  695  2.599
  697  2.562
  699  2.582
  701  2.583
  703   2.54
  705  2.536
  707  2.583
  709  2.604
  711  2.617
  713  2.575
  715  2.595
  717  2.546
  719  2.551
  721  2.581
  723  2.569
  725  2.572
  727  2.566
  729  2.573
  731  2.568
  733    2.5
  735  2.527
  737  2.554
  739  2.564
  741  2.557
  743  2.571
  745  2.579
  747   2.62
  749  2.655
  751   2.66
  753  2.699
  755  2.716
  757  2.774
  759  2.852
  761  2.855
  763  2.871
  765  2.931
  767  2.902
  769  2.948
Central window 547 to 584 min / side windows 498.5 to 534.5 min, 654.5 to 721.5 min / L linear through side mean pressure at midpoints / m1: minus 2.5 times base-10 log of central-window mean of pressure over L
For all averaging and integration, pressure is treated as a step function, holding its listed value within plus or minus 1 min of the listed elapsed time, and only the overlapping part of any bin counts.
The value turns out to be 0.46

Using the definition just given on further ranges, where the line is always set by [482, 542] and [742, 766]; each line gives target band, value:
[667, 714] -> 0.06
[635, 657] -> 0.05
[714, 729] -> 0.06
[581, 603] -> 0.06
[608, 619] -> 0.09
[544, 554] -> 0.13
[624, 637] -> 0.07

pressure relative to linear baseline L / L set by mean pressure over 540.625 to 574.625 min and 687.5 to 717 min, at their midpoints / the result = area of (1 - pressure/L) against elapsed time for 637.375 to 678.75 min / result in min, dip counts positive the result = -3.2 min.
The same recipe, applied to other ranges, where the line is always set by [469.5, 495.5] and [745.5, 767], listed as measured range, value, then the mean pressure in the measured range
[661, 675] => 1.2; 2.52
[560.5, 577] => 8.6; 1.31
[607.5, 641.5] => 3.2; 2.48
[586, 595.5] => 0.3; 2.63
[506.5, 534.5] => 2.1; 2.51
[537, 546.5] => 1.0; 2.43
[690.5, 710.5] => 1.3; 2.57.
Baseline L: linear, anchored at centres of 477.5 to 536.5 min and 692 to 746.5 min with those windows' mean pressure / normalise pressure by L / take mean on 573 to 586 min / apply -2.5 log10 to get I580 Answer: 0.50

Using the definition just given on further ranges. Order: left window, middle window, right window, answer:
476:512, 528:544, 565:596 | -0.097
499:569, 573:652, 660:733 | 0.014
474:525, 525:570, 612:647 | 0.212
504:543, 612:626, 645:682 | 0.029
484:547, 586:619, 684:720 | 0.000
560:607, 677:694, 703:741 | -0.044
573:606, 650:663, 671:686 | -0.028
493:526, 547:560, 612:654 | 0.211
